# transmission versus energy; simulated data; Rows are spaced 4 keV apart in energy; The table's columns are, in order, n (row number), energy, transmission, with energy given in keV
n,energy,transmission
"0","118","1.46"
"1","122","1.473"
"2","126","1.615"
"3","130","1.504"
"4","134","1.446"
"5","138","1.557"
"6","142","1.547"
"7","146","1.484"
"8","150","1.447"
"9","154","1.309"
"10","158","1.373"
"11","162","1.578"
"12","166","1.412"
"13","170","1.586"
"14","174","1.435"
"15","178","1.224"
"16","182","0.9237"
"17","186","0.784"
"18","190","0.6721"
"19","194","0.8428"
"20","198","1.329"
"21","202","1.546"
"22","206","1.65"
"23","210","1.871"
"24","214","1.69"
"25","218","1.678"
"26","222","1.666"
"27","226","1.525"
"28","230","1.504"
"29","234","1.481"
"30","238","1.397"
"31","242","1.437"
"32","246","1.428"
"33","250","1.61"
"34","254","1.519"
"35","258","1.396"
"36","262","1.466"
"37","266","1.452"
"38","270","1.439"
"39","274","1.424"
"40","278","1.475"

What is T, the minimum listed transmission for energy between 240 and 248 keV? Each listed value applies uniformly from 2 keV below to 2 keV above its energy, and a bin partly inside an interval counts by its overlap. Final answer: 1.428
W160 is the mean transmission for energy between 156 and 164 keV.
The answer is 1.48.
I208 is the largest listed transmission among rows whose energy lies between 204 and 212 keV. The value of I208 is 1.871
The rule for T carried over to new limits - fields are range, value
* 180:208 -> 0.6721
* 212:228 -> 1.525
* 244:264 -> 1.396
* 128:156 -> 1.309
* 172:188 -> 0.784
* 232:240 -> 1.397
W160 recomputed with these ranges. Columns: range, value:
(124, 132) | 1.56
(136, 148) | 1.53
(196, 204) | 1.44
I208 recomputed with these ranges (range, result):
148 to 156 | 1.447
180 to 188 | 0.9237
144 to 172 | 1.586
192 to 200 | 1.329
